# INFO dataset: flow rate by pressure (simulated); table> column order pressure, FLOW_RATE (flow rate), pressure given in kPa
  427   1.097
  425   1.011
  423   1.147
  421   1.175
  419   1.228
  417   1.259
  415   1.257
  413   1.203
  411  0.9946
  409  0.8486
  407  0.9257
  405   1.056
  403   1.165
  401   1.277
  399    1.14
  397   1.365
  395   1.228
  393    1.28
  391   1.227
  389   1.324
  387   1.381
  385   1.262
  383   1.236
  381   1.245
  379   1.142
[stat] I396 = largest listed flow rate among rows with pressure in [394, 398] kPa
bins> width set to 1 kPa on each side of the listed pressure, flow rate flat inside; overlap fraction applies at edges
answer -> 1.365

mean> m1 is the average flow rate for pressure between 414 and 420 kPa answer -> 1.25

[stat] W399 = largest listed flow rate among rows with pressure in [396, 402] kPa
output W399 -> 1.365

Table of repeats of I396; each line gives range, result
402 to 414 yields 1.203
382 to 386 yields 1.262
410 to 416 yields 1.257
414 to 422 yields 1.259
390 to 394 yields 1.28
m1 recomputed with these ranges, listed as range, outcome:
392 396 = 1.25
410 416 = 1.15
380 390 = 1.29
